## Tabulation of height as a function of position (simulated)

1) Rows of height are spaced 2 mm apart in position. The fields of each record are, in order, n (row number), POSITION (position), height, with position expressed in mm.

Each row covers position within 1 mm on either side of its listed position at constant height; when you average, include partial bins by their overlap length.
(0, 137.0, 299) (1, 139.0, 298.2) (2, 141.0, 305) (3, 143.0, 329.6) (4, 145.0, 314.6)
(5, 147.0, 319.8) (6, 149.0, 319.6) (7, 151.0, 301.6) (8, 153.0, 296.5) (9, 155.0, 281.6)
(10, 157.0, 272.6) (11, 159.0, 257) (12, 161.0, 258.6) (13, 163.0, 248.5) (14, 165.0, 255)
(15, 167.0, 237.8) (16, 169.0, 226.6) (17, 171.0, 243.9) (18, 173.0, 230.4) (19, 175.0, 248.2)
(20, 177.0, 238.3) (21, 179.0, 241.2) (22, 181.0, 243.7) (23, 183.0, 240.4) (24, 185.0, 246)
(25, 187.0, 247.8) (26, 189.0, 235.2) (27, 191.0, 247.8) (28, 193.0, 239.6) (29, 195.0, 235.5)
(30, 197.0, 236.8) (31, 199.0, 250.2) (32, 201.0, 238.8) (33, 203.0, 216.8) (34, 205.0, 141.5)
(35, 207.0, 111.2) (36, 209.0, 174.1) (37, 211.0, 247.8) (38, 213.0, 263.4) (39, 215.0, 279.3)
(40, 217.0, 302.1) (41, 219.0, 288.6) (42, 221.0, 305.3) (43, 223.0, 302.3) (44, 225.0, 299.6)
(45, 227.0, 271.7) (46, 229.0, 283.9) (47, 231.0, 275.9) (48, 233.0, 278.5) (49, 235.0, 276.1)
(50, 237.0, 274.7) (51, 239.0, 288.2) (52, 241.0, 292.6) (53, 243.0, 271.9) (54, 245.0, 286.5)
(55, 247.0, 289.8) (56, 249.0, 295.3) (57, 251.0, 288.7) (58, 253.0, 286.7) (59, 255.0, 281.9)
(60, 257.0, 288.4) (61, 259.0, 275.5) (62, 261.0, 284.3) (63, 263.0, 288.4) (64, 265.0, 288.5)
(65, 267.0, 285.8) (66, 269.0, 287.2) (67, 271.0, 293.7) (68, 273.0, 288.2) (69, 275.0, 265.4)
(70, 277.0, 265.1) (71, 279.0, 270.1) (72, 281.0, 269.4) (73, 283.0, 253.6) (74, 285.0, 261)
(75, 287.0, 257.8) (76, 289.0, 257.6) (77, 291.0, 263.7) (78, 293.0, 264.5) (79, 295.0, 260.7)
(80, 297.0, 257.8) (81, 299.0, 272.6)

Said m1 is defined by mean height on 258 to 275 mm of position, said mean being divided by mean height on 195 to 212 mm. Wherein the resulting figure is 1.40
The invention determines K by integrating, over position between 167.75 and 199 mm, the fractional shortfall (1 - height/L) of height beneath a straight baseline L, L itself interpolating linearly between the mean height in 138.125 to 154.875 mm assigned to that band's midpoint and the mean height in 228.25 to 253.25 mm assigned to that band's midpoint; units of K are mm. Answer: 6.1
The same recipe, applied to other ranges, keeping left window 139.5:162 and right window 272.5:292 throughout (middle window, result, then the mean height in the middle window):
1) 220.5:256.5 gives -1.4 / 286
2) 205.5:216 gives 2.6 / 212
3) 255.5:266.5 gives -0.6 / 285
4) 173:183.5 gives 1.7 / 241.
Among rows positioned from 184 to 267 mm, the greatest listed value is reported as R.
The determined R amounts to 305.3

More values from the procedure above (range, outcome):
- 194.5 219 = 302.1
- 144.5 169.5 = 319.8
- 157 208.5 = 272.6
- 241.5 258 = 295.3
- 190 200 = 250.2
